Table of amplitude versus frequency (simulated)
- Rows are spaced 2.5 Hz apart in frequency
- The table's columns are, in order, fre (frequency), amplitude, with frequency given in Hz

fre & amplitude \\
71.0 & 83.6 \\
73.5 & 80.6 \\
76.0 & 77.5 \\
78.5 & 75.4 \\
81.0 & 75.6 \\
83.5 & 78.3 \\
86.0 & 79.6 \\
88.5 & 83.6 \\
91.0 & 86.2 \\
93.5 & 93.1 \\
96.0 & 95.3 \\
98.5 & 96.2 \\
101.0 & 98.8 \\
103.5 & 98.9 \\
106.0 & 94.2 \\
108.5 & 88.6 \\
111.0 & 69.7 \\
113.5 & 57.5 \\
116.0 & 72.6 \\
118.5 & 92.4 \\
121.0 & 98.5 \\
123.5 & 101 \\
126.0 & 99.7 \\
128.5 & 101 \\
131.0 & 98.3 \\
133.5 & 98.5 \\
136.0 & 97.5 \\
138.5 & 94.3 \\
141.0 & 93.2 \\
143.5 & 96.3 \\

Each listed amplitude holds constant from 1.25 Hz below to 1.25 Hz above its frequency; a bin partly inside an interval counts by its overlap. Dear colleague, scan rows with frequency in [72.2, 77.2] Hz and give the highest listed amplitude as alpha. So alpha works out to 80.6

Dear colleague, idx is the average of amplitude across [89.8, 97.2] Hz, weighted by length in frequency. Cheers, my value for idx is 91.5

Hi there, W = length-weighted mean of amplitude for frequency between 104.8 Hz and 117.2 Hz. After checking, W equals 76.5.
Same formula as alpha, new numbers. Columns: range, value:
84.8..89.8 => 83.6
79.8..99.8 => 96.2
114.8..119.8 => 92.4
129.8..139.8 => 98.5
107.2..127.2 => 101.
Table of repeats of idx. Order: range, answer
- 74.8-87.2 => 77.3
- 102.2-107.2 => 96.6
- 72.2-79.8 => 77.9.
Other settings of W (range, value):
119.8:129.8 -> 100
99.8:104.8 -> 98.8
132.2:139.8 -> 96.8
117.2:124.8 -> 97.2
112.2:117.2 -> 65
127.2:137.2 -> 98.8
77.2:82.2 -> 75.5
